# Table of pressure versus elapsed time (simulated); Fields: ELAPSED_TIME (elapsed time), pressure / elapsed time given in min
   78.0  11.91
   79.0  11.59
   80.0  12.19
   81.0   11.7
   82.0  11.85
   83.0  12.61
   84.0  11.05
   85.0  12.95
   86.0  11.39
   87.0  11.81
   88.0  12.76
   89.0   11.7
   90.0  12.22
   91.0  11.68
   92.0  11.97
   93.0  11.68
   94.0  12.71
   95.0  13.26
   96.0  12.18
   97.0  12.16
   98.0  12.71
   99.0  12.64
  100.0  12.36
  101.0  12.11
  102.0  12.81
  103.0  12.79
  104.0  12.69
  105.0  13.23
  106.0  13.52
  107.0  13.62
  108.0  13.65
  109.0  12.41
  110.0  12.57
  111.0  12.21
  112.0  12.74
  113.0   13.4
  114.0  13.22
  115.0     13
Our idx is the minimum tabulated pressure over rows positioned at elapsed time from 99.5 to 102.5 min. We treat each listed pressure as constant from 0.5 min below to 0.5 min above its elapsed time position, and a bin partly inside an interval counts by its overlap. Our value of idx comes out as 12.11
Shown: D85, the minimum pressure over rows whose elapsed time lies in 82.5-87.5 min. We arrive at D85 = 11.05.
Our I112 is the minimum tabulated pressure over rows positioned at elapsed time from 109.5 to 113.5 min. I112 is 12.21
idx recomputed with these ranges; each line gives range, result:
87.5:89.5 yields 11.7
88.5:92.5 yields 11.68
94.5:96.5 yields 12.18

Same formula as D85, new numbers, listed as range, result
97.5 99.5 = 12.64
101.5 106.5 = 12.69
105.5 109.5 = 12.41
